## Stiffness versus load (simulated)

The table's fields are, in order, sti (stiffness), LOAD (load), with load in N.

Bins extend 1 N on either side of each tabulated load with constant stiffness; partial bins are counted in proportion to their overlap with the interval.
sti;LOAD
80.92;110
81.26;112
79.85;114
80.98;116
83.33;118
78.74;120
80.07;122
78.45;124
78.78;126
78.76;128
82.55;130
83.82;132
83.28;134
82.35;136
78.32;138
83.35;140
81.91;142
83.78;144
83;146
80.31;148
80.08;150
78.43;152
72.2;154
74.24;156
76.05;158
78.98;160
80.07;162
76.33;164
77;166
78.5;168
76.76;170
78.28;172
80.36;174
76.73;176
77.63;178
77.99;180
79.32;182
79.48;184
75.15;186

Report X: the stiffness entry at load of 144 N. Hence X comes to 83.78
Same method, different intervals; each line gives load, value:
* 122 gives 80.07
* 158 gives 76.05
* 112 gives 81.26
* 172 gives 78.28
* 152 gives 78.43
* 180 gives 77.99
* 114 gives 79.85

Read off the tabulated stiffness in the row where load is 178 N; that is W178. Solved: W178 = 77.63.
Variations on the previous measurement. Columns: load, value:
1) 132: 83.82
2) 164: 76.33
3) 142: 81.91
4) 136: 82.35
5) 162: 80.07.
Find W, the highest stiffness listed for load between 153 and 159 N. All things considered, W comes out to 76.05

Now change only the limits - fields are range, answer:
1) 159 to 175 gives 80.36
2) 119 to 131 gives 82.55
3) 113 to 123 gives 83.33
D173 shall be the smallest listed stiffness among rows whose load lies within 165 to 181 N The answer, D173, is 76.73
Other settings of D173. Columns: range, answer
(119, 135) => 78.45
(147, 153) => 78.43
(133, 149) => 78.32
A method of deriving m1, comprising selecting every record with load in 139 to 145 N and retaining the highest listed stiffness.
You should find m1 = 83.78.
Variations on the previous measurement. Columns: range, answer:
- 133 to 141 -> 83.35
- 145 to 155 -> 83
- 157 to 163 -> 80.07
